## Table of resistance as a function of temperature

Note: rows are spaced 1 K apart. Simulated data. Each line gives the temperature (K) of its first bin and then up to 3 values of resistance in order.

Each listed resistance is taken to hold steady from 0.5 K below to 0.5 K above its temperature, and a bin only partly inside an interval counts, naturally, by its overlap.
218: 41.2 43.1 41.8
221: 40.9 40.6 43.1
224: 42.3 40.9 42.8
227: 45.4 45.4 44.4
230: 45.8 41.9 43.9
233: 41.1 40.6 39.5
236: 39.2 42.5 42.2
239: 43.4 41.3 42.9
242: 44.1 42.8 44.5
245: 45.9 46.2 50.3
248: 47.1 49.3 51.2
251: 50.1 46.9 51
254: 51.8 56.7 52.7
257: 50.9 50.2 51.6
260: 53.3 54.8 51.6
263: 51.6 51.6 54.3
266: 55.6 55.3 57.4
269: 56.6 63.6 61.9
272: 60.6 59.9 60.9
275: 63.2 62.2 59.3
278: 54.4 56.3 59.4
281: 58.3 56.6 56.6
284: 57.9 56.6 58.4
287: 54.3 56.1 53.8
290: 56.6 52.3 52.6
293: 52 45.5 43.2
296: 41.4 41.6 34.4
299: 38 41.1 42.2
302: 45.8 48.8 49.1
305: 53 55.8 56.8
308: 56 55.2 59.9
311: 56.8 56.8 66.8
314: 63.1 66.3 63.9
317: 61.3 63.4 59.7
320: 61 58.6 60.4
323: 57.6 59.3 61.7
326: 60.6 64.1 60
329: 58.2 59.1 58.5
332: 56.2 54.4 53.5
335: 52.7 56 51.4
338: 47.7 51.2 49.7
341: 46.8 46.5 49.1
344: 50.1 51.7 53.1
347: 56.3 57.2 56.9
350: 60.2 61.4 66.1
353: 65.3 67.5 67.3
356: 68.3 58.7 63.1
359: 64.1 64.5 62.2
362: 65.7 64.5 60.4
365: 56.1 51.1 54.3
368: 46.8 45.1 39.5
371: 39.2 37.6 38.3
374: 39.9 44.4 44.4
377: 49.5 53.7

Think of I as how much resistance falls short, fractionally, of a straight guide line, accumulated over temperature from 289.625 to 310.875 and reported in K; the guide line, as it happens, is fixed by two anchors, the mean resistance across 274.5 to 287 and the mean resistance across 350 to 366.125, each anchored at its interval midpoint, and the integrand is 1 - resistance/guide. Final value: 3.8 K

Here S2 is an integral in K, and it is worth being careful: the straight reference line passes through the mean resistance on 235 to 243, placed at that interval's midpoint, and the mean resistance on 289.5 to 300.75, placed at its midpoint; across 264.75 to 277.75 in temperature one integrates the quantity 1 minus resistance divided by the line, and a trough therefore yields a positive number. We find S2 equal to -4.5 K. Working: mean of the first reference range 42.1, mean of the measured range 59.3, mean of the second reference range 45.3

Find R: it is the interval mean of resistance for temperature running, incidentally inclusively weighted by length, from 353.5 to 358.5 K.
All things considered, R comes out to 65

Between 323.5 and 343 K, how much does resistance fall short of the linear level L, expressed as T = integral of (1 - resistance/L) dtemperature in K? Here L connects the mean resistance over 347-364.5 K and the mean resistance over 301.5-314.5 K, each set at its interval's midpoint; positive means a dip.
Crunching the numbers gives 1.5 K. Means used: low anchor 55.7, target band 55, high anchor 62.9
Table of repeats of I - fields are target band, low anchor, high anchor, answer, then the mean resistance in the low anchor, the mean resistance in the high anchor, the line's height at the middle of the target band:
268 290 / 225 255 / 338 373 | -4.4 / 45.1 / 55.4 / 48.6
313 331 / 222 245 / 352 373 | -3.0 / 42.8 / 56.8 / 52.4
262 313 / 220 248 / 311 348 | -3.2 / 43.2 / 56.9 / 50.8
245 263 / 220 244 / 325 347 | -2.3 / 42.5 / 54.1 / 45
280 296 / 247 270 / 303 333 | 0.5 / 52.5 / 59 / 55.8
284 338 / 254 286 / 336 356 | 1.4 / 56.5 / 55.9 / 56.2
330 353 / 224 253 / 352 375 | -0.3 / 44.4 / 55.4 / 53.5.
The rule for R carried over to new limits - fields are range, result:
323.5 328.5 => 61.1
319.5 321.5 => 59.8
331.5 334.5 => 54.7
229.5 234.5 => 42.7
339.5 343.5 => 48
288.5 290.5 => 55.2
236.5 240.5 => 42.3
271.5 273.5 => 60.2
